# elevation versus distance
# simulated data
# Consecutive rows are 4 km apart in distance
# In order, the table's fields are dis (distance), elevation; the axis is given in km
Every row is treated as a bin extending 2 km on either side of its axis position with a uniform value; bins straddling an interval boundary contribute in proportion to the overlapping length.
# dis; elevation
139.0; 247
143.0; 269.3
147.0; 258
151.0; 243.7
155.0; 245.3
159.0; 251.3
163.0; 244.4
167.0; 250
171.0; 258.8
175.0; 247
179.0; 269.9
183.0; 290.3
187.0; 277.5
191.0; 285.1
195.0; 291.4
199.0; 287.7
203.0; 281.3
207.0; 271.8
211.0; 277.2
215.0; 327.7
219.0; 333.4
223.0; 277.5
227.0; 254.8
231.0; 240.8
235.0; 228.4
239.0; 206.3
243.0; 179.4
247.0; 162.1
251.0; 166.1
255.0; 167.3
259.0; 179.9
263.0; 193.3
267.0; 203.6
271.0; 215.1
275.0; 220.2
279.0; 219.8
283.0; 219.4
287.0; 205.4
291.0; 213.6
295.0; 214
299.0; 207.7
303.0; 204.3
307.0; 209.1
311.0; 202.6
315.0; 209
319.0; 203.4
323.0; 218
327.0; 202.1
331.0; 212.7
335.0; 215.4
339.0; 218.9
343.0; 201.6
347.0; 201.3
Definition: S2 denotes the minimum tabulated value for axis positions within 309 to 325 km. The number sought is 202.6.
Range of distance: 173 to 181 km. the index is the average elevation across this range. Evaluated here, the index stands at 258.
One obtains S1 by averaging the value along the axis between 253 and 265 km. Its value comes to 180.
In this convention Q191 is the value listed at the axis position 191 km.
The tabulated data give 285.1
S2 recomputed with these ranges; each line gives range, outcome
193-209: 271.8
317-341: 202.1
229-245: 179.4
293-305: 204.3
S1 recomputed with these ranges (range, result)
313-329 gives 208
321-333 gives 211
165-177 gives 252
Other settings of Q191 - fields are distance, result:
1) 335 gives 215.4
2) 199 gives 287.7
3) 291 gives 213.6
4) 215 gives 327.7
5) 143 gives 269.3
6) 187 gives 277.5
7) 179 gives 269.9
